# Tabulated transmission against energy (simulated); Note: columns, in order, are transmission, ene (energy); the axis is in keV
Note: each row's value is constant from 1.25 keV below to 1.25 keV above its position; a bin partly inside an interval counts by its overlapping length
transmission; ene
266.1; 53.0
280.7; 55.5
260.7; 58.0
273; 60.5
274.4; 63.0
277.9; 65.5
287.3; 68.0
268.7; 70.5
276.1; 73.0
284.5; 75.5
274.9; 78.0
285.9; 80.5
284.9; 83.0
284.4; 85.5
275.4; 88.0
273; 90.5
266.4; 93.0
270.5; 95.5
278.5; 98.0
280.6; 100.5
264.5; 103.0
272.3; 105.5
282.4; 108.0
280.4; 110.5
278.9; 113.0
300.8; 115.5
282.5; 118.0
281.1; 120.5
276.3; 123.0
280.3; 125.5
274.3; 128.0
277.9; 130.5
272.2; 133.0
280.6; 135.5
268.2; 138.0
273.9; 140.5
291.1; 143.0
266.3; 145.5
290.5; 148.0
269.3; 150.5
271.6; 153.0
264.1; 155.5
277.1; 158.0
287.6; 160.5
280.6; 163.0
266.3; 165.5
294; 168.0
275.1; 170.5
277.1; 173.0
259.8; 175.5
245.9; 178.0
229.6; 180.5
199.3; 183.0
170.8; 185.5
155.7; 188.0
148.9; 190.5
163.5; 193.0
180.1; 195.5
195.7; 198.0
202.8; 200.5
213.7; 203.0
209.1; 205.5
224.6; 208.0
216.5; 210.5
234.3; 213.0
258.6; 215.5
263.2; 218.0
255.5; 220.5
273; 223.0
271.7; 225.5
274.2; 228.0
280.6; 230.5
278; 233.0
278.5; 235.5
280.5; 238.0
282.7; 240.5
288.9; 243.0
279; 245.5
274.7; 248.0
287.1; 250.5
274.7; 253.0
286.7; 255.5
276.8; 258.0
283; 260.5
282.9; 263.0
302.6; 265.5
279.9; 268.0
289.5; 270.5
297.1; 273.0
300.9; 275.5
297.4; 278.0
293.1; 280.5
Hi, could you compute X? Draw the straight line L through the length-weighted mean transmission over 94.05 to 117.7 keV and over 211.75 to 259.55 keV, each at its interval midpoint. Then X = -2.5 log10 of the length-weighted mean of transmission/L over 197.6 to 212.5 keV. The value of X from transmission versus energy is 0.280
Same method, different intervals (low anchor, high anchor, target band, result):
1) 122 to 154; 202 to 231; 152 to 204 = 0.14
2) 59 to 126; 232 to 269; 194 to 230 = 0.20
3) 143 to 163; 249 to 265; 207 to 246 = 0.06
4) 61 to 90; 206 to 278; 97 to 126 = -0.01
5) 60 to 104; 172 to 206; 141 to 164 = -0.21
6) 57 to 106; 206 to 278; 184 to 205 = 0.46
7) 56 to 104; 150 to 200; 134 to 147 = -0.11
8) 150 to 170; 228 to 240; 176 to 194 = 0.40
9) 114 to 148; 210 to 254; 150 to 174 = 0.00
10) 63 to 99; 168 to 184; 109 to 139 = -0.05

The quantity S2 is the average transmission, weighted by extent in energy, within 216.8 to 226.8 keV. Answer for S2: 266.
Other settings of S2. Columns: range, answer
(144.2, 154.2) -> 275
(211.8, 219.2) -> 252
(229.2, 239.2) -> 279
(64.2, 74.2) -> 277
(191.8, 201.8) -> 186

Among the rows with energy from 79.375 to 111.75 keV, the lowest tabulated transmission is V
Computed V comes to 264.5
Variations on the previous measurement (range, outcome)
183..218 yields 148.9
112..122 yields 278.9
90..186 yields 170.8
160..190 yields 155.7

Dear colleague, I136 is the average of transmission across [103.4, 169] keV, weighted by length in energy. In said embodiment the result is 278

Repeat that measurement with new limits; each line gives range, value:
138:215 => 239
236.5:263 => 281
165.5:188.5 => 238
